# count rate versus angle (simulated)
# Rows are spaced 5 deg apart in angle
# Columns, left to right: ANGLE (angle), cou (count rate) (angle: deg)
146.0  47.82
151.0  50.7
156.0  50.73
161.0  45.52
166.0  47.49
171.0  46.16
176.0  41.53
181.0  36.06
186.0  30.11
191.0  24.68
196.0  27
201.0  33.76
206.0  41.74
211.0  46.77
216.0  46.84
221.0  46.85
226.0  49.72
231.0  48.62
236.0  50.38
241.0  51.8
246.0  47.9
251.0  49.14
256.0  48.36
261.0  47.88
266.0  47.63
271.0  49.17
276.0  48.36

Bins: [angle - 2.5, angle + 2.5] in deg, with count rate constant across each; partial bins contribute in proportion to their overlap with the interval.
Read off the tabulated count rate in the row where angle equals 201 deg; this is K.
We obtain 33.76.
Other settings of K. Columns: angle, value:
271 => 49.17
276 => 48.36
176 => 41.53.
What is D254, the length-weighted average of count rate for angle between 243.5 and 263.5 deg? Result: 48.3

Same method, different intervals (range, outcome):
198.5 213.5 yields 40.8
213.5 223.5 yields 46.8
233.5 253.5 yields 49.8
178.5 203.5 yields 30.3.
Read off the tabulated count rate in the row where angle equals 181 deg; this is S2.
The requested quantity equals 36.06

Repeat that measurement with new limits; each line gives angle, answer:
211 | 46.77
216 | 46.84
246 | 47.9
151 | 50.7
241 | 51.8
